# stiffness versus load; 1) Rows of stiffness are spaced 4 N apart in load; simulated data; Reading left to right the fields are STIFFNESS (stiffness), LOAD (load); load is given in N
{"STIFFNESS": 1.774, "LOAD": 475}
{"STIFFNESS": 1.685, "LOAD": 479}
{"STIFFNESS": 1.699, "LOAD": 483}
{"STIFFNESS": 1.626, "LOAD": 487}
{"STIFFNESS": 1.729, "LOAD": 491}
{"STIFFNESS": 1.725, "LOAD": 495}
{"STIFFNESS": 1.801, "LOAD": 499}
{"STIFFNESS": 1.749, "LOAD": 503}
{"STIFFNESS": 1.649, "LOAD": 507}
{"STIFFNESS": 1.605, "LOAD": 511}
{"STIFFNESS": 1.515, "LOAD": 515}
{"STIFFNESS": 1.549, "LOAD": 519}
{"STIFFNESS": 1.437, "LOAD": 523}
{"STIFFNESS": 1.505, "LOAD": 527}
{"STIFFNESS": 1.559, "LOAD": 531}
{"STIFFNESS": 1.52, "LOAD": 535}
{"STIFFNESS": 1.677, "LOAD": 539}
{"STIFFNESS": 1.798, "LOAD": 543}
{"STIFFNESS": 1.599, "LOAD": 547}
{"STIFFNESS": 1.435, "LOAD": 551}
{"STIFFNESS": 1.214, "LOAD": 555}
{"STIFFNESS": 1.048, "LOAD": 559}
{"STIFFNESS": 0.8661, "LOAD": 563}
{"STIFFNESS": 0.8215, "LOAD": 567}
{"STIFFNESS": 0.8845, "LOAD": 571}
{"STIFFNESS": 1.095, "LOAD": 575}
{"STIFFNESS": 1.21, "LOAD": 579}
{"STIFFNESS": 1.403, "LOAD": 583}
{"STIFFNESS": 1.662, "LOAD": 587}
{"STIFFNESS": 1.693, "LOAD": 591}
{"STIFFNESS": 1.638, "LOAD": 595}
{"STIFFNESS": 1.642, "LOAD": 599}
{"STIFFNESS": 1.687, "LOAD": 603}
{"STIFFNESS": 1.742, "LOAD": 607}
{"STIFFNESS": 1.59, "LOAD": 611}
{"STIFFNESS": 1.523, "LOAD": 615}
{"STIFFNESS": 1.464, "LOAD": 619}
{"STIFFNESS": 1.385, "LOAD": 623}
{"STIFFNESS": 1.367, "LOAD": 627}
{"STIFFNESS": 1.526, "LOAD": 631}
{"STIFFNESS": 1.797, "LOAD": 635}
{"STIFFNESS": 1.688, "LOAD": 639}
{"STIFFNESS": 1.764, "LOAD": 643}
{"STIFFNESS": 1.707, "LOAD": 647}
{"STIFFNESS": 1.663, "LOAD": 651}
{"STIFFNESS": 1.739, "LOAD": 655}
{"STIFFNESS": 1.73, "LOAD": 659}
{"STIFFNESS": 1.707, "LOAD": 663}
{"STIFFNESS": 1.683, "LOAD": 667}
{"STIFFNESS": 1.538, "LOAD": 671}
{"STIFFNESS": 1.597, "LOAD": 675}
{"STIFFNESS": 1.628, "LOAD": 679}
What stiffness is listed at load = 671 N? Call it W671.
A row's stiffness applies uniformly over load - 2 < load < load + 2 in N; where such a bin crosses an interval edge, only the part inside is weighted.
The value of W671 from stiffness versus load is 1.538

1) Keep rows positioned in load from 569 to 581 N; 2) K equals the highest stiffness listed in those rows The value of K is 1.21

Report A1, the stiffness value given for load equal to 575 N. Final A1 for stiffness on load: 1.095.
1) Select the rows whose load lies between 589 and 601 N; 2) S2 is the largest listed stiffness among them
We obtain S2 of 1.693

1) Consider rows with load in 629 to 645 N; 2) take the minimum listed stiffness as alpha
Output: 1.526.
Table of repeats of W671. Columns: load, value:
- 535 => 1.52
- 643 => 1.764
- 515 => 1.515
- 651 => 1.663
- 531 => 1.559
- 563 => 0.8661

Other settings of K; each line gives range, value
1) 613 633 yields 1.526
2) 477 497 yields 1.729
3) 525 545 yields 1.798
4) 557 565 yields 1.048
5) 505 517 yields 1.649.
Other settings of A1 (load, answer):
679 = 1.628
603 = 1.687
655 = 1.739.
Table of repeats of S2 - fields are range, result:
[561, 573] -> 0.8845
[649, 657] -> 1.739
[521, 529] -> 1.505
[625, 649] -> 1.797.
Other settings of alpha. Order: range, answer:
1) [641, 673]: 1.538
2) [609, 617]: 1.523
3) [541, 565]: 0.8661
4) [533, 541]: 1.52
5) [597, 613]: 1.59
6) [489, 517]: 1.515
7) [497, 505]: 1.749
